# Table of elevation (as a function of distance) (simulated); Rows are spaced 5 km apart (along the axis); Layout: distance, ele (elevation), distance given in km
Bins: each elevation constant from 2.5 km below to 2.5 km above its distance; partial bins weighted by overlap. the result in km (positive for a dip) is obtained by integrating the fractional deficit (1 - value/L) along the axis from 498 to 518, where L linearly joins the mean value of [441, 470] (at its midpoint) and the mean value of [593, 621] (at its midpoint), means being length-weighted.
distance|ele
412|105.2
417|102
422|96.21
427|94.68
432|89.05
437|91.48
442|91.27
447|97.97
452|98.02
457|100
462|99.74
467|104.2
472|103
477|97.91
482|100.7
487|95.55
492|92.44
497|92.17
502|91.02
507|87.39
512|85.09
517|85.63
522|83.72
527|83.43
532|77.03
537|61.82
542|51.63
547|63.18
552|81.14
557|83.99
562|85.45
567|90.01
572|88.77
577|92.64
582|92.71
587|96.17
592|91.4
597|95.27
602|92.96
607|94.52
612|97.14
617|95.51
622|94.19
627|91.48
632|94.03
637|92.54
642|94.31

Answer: 2.00 km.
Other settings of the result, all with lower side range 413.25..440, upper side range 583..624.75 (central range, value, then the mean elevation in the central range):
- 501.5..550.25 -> 9.42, 76.5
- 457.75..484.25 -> -1.69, 101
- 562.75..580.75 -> 0.86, 90.1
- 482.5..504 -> 0.30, 93.6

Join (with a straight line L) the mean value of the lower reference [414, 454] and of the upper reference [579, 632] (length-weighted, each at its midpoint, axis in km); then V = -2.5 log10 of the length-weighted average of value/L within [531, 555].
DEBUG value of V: 0.379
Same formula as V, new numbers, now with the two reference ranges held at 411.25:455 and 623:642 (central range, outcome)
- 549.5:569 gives 0.11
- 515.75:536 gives 0.17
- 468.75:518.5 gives 0.02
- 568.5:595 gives 0.02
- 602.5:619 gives -0.02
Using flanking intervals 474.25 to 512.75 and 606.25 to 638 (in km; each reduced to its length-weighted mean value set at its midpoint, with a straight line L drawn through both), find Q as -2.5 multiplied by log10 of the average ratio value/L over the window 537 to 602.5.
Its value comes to 0.122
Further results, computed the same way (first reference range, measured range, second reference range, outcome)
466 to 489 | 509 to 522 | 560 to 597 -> 0.14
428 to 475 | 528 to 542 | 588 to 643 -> 0.37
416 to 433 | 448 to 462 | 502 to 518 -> -0.08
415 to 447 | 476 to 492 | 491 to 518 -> -0.08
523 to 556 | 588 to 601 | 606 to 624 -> -0.06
